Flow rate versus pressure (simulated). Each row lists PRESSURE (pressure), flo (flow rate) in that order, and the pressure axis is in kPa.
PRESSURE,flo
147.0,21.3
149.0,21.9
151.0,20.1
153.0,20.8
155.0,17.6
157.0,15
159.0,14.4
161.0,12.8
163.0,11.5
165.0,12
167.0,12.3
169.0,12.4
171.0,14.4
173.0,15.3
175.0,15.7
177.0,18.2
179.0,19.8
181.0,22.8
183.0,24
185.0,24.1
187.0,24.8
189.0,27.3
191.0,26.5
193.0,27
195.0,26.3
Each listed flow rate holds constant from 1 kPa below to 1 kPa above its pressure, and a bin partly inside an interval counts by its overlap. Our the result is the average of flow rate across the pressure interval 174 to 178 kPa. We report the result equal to 16.9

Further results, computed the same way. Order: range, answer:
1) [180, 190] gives 24.6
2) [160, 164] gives 12.2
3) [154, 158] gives 16.3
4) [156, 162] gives 14.1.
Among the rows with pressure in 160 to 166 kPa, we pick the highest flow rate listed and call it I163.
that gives 12.8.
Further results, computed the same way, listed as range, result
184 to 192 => 27.3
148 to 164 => 21.9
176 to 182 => 22.8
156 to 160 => 15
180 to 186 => 24.1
